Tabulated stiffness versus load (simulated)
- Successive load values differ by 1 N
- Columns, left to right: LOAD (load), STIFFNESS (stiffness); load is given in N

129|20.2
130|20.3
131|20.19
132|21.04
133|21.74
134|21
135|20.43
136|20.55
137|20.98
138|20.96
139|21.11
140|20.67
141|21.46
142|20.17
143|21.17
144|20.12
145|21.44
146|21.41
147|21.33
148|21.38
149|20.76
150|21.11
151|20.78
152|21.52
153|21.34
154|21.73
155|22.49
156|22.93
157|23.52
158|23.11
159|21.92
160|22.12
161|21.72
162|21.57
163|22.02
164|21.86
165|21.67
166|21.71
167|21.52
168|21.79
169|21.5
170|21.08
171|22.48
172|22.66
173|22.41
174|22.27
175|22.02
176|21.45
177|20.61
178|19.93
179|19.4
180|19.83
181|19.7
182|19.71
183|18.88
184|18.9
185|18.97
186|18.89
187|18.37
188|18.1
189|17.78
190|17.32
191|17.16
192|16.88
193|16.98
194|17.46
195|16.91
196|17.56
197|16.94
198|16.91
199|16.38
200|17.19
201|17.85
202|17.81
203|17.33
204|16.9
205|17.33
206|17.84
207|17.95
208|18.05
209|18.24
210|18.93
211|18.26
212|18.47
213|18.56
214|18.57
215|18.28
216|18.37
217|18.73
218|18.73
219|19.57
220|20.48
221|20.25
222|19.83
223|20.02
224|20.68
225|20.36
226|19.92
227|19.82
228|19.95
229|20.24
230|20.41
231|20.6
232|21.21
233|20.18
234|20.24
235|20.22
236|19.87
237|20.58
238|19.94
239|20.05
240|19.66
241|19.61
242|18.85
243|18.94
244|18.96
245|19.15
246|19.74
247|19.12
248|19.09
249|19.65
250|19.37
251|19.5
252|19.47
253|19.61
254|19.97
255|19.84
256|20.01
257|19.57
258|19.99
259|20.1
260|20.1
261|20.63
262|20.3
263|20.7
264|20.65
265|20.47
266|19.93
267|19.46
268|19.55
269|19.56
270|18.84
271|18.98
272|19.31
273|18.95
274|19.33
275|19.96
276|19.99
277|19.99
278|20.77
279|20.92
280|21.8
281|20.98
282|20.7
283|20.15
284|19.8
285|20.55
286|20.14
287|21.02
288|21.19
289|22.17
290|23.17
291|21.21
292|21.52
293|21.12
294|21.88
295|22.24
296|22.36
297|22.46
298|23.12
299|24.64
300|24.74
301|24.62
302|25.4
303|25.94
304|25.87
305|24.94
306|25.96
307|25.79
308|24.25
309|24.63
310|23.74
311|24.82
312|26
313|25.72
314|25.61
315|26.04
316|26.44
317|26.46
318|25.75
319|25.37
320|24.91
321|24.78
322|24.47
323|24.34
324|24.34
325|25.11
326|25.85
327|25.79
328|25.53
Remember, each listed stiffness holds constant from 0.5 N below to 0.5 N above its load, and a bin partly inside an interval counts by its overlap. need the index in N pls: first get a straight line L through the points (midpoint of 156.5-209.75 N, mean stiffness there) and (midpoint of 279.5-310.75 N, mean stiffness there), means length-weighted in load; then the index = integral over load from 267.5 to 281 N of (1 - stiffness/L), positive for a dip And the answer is 1.4 N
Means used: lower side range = 19.6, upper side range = 22.9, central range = 19.9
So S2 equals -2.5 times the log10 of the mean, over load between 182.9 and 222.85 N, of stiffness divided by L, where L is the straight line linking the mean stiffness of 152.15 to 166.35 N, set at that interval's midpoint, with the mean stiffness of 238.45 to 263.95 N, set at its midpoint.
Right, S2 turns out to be 0.159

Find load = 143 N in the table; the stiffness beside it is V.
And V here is 21.17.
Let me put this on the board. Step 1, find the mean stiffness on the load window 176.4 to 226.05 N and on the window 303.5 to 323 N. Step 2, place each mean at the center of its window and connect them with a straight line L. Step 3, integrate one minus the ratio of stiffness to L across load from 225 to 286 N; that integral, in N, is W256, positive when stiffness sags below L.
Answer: 5.1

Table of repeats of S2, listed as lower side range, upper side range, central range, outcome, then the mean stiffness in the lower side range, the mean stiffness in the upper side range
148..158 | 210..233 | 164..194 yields 0.05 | 21.8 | 19.6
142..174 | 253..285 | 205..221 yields 0.13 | 21.7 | 20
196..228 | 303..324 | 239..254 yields 0.08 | 18.5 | 25.3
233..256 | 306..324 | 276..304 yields 0.06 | 19.6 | 25.2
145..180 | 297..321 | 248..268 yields 0.20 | 21.7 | 25.2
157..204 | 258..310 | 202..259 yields 0.07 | 19.7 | 21.6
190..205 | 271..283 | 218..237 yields -0.11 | 17.2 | 20.2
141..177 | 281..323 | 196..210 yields 0.26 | 21.7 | 23.7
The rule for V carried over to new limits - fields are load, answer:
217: 18.73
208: 18.05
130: 20.3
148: 21.38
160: 22.12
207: 17.95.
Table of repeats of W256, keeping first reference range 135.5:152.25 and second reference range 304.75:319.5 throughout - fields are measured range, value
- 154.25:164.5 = -0.4 N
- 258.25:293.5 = 5.9 N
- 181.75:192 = 1.8 N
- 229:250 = 3.3 N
